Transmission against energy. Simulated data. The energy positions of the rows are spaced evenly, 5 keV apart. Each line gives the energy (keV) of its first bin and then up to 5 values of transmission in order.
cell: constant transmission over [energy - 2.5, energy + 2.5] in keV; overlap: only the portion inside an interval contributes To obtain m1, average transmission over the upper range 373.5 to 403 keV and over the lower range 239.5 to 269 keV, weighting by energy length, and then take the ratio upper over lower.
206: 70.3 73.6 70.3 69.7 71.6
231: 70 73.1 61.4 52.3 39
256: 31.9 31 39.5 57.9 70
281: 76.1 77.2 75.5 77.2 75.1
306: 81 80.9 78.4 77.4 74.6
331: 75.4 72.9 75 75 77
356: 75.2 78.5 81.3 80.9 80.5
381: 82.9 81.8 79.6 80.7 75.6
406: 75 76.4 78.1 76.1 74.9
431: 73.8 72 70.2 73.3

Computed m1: 1.9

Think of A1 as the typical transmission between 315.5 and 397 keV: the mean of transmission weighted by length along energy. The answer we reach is 78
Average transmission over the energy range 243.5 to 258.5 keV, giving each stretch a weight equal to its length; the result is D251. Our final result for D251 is 41.1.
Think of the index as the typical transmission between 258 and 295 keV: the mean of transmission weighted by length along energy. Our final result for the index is 61.3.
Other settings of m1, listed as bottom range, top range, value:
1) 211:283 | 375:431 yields 1.33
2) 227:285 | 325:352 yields 1.34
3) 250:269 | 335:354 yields 2.11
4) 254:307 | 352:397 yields 1.28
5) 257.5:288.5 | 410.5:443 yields 1.29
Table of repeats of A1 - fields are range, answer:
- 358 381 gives 80.5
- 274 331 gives 76.7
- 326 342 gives 74.4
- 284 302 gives 76.3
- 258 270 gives 37.9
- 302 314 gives 80.1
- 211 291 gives 60.3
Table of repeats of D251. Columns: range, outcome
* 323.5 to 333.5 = 75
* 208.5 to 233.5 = 71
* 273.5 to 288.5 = 74.4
